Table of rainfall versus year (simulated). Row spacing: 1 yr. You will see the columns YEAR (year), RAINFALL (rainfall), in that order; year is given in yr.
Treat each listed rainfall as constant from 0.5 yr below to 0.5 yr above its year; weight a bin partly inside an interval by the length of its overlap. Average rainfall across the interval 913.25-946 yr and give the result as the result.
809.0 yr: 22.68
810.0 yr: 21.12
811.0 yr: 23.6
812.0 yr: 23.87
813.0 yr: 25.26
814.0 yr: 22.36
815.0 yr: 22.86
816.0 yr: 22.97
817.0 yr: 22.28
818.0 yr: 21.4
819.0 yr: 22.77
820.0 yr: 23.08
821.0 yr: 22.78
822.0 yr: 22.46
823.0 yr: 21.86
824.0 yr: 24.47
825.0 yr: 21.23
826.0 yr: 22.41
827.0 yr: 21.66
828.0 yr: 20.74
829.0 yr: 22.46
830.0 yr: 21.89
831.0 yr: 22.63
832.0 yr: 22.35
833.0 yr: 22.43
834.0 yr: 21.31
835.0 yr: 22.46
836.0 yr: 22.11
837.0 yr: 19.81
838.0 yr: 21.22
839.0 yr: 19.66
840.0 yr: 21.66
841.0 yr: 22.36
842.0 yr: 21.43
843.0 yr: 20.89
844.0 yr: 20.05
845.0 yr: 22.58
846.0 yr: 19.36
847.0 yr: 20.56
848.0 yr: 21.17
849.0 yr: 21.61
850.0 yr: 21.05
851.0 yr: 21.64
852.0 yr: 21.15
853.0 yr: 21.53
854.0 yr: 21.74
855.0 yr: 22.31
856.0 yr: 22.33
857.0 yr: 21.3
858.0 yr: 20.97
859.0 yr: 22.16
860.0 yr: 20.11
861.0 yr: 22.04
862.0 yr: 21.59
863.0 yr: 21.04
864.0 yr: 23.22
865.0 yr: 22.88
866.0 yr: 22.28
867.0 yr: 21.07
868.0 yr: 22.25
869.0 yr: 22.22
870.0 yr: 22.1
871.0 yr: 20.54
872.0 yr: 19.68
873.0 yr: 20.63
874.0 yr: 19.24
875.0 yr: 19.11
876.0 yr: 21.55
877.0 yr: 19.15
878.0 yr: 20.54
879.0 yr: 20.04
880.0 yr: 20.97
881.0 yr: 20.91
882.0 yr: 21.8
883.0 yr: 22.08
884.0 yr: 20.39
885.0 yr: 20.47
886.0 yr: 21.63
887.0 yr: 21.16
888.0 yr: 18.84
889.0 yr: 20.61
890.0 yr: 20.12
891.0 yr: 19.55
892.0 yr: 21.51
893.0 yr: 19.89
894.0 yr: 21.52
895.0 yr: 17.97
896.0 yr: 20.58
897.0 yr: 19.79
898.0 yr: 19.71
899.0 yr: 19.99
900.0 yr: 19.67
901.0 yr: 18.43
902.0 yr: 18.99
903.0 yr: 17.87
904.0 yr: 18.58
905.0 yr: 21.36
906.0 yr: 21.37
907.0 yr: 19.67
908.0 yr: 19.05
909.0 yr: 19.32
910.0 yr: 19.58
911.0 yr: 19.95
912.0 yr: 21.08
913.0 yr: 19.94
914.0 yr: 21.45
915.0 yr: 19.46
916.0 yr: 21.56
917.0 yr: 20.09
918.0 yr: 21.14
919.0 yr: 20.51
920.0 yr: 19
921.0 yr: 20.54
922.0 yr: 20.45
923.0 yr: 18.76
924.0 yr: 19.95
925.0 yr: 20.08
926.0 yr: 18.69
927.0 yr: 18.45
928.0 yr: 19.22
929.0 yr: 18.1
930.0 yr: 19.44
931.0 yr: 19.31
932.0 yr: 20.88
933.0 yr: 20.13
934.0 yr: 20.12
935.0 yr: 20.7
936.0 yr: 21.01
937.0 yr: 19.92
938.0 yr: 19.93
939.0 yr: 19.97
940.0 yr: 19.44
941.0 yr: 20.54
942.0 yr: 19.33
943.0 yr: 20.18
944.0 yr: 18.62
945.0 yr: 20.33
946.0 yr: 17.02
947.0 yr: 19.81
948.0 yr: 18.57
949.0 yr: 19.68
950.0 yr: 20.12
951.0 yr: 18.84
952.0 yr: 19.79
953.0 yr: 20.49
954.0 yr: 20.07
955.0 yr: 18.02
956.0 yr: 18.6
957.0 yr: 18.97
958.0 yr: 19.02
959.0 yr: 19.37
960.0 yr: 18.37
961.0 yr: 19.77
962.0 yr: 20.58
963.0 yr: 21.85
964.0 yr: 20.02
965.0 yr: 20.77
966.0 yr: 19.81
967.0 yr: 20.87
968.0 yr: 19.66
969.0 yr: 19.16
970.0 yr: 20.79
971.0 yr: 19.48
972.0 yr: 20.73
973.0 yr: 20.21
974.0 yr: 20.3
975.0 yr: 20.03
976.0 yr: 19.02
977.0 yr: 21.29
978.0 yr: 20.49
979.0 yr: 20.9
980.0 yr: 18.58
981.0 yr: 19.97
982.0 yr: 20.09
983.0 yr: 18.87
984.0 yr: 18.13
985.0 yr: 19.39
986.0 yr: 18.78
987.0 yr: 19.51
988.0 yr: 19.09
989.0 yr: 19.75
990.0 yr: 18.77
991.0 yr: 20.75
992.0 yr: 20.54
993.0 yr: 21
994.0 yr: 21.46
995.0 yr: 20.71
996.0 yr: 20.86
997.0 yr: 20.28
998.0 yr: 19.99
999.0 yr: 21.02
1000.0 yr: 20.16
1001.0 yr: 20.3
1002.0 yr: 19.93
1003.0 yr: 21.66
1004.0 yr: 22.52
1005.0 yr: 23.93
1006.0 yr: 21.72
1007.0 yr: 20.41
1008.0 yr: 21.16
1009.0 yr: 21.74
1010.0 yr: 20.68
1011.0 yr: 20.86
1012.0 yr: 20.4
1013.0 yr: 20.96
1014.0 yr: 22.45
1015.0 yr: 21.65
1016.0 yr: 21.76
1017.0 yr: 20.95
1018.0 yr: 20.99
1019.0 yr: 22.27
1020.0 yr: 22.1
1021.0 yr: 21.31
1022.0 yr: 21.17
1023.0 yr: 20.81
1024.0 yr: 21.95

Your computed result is 19.9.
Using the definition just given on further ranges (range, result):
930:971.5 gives 19.8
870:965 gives 19.9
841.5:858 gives 21.3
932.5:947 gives 19.8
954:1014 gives 20.2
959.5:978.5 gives 20.2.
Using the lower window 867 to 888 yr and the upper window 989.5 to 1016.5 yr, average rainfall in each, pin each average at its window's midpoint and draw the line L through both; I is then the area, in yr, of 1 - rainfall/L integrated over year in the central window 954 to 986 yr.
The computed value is 1.82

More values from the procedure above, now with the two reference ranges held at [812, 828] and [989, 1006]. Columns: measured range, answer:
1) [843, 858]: 0.7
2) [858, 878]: 0.9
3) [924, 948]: 2.1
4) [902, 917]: 1.2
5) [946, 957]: 1.1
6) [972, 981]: 0.4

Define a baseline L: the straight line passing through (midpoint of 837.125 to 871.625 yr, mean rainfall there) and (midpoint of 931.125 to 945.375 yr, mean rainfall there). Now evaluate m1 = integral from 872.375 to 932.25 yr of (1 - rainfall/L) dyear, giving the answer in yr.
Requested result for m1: 1.8 yr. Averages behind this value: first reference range 21.4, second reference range 20.1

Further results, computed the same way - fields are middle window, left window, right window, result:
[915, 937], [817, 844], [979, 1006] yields 1.1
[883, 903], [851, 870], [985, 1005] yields 1.3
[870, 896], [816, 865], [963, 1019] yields 1.1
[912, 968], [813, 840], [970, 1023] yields 3.5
